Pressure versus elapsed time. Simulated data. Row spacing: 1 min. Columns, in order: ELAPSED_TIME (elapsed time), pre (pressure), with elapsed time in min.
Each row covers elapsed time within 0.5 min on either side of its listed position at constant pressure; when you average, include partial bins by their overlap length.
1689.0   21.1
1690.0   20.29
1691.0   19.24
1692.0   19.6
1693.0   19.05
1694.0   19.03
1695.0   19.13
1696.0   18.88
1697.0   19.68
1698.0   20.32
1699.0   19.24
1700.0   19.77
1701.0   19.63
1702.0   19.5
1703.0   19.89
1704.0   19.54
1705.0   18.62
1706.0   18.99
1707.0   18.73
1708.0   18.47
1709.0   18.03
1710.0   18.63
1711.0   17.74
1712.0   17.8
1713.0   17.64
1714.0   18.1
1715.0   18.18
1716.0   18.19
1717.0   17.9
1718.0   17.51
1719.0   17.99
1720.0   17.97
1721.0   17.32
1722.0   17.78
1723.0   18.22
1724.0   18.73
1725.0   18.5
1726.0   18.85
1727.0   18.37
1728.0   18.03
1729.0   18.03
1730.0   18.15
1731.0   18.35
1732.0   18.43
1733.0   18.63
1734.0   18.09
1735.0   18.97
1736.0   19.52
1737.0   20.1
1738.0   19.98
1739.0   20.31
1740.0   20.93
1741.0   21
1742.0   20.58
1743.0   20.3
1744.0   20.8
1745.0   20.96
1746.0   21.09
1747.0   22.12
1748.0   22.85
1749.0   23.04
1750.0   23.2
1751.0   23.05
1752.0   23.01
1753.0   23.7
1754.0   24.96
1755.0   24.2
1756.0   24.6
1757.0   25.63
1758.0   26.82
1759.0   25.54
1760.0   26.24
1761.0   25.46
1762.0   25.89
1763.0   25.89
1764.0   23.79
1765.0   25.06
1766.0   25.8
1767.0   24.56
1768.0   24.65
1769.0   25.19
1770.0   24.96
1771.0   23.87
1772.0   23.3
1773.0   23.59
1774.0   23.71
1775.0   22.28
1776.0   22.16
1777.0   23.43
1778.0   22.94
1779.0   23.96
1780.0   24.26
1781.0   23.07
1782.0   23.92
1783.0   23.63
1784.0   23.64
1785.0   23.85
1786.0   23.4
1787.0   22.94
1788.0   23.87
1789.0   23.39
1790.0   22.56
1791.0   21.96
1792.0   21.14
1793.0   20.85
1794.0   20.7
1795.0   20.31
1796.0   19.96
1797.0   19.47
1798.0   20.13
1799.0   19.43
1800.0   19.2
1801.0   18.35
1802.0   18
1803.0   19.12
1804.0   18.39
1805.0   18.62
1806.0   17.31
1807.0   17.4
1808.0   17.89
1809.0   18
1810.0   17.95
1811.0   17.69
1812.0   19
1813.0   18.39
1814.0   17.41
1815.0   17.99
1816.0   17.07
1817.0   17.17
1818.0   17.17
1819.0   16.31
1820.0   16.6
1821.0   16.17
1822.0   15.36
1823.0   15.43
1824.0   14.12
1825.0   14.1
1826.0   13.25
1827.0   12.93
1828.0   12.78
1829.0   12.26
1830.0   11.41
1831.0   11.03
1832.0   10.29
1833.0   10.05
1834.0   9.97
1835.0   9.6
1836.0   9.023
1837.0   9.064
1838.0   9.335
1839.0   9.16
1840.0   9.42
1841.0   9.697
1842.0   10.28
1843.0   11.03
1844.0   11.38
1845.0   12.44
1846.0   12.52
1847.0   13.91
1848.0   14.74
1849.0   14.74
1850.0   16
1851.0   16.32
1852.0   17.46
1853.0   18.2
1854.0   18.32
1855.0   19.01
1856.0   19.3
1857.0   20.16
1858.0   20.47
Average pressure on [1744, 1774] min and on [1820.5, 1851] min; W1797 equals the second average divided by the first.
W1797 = 0.50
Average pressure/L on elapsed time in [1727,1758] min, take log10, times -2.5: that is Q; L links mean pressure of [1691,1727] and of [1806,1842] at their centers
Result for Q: -0.220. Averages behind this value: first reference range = 18.7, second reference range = 14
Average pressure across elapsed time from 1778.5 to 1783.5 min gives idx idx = 23.8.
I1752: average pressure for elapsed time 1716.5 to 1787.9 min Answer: 22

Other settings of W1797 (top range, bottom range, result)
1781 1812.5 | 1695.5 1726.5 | 1.10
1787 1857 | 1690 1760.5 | 0.80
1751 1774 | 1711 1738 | 1.35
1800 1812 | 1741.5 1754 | 0.82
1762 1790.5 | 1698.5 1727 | 1.29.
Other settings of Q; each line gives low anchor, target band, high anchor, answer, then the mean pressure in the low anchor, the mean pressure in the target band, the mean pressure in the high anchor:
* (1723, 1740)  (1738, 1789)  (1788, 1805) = -0.20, 18.9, 23.5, 20.2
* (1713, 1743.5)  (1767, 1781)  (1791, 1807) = -0.23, 18.7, 23.7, 19.4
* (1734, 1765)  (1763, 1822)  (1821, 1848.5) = -0.21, 22.8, 21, 11.7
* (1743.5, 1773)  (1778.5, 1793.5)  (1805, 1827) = -0.13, 24.1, 23.1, 16.7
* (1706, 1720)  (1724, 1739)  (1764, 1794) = 0.05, 18.1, 18.8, 23.5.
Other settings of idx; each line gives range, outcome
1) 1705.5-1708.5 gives 18.7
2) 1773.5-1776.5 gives 22.7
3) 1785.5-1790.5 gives 23.2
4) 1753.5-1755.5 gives 24.6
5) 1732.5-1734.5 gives 18.4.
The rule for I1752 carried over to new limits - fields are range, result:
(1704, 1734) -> 18.2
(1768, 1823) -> 20.5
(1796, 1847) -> 14.8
